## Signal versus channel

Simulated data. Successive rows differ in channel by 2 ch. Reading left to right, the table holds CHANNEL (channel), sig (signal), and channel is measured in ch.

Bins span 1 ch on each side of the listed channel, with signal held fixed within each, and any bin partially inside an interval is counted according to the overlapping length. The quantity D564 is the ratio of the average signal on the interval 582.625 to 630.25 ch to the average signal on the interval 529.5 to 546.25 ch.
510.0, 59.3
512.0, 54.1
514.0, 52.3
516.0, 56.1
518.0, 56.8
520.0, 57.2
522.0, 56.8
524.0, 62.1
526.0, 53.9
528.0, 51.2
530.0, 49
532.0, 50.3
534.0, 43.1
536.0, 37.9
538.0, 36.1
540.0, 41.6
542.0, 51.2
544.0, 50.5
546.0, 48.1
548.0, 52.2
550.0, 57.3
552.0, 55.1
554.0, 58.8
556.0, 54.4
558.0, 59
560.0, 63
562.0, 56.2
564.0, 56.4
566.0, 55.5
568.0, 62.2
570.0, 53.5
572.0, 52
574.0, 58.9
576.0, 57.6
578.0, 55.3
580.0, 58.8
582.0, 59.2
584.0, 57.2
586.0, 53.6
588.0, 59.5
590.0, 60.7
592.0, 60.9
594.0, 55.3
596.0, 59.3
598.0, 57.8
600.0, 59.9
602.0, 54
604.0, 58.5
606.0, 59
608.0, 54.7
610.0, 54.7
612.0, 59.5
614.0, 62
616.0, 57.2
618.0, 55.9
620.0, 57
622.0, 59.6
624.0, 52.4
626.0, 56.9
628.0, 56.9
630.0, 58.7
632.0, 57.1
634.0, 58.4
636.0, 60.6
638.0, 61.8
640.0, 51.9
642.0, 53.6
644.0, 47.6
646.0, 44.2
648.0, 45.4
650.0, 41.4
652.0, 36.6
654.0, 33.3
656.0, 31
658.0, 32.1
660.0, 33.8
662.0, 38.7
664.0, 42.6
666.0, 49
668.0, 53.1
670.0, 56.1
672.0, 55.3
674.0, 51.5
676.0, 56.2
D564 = 1.3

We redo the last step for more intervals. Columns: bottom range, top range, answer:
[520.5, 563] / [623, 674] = 0.93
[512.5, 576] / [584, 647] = 1.07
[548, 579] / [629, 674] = 0.83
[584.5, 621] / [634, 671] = 0.79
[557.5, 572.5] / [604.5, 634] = 1.00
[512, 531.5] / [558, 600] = 1.05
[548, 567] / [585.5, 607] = 1.02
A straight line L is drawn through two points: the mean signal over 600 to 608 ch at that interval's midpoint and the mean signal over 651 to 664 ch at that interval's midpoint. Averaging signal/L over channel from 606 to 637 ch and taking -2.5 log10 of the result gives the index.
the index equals -0.160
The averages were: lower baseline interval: 57.2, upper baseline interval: 34.9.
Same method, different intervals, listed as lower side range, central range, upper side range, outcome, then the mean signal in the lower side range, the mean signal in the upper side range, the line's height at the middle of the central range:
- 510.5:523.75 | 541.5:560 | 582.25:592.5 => 0.05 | 56.1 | 58.3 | 57.1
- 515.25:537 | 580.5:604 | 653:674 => -0.21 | 52.2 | 42.9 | 47.7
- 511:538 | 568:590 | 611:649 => -0.06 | 51.8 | 55.6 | 53.8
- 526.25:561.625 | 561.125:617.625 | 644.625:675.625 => -0.20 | 50.7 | 43.3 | 47.8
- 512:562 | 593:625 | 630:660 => -0.18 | 52.4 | 46.8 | 48.6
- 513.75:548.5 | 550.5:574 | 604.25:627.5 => -0.08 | 50.3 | 57.2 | 52.8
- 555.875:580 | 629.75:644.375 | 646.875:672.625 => -0.23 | 57.2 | 42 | 45.8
